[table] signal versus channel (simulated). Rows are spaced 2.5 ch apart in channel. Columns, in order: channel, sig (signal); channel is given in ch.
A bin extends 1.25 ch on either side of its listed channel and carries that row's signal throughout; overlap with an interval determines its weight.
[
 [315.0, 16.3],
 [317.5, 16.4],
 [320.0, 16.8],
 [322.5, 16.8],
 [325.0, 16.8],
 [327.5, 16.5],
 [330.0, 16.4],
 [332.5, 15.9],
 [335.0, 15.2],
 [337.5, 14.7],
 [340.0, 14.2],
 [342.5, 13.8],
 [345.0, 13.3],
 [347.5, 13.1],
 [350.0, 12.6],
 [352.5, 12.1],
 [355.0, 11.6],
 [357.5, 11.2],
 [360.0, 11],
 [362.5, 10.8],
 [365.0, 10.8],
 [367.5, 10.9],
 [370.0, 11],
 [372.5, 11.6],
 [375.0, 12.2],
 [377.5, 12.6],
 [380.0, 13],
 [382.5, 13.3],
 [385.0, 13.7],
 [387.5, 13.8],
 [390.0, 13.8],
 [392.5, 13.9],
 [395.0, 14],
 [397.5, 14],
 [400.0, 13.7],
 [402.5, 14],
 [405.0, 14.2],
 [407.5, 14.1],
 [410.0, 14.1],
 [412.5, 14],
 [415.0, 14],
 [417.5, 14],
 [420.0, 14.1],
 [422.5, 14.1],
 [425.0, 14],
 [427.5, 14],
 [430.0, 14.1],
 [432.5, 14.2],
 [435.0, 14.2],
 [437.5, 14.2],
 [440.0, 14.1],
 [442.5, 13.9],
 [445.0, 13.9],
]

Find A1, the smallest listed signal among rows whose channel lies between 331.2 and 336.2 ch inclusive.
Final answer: 15.2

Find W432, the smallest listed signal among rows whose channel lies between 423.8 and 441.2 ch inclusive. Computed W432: 14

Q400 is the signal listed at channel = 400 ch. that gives 13.7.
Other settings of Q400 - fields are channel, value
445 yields 13.9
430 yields 14.1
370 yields 11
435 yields 14.2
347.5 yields 13.1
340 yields 14.2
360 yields 11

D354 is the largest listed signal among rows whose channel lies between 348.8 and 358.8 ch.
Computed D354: 12.6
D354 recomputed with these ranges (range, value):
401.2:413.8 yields 14.2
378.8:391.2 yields 13.8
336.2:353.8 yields 14.7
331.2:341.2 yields 15.9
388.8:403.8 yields 14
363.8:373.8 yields 11.6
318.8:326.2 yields 16.8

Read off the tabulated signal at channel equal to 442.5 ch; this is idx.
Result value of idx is 13.9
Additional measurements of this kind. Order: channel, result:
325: 16.8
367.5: 10.9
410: 14.1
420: 14.1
